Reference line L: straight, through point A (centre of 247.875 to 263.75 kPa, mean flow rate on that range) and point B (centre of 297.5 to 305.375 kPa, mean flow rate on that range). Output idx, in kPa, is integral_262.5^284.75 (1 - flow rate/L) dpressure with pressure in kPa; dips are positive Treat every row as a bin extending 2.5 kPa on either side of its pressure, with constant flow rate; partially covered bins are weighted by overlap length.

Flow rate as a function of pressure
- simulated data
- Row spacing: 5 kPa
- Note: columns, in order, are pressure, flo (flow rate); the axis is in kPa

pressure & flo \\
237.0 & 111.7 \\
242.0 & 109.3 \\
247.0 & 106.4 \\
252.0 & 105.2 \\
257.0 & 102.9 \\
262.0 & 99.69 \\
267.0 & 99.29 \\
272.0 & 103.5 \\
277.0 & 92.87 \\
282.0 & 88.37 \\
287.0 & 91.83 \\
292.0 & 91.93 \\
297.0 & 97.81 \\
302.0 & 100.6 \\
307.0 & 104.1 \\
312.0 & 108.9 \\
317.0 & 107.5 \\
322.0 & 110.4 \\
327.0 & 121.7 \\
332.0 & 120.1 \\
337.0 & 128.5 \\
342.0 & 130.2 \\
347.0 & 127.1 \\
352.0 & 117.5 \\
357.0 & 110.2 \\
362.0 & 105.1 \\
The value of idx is 1.25 kPa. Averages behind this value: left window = 103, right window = 100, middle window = 96.3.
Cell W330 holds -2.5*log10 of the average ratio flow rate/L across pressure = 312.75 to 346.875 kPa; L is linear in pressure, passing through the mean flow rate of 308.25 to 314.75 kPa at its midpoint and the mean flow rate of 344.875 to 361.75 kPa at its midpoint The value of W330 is -0.08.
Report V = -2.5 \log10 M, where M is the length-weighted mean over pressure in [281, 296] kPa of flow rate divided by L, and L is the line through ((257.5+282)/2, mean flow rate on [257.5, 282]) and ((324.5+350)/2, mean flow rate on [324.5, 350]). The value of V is 0.15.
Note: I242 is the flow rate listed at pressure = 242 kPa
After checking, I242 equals 109.3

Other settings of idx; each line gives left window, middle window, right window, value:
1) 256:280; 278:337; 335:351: 5.0 kPa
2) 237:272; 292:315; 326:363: 2.3 kPa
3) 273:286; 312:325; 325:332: 0.6 kPa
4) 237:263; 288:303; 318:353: 2.4 kPa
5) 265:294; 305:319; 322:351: 0.5 kPa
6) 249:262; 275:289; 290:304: 1.2 kPa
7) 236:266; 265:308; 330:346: 6.6 kPa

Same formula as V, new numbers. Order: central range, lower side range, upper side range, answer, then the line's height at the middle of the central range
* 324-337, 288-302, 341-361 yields -0.10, 111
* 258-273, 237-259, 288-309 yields 0.03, 104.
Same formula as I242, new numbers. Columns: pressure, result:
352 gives 117.5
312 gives 108.9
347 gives 127.1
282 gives 88.37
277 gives 92.87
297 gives 97.81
